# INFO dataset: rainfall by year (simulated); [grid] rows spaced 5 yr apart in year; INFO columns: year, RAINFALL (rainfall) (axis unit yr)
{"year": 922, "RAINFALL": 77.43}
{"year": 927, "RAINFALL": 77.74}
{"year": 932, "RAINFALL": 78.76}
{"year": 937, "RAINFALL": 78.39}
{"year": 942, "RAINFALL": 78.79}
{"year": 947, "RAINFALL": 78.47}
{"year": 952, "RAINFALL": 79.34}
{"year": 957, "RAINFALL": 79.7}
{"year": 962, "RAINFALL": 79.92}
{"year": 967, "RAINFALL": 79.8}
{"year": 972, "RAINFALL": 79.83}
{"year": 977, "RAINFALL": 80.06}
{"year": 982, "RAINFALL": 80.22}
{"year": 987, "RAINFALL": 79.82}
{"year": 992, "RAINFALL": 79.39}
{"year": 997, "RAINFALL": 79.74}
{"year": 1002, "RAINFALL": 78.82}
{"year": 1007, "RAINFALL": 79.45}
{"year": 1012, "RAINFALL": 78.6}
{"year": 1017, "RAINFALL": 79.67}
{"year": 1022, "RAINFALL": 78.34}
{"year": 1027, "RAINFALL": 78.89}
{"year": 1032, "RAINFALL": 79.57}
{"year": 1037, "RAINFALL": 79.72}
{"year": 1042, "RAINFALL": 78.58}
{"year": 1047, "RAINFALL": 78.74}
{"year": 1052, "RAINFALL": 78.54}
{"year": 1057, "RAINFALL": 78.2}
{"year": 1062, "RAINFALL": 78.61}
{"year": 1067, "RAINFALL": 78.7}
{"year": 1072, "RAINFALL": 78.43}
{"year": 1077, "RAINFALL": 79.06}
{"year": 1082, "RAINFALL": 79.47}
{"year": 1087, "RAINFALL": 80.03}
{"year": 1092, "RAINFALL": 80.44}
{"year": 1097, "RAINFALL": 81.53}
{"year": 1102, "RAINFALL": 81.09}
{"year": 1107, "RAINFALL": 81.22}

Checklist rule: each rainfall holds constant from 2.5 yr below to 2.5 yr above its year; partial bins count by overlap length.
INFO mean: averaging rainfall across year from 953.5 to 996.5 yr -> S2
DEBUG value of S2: 79.8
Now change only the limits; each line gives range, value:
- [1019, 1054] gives 78.9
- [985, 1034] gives 79.2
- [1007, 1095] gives 79.1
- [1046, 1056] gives 78.6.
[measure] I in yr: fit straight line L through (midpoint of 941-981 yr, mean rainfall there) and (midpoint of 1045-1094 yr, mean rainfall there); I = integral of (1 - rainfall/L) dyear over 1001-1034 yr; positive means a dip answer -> 0.1 yr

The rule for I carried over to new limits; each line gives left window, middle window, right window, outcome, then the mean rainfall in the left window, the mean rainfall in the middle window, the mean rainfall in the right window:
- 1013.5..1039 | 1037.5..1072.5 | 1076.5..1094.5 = 0.39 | 79.2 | 78.6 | 79.8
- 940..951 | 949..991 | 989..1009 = -0.42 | 78.7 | 79.8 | 79.4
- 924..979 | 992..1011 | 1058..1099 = 0.00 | 79.1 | 79.3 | 79.5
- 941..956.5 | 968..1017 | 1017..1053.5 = -0.36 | 79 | 79.6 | 79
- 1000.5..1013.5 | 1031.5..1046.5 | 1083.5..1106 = 0.09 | 79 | 79.2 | 80.7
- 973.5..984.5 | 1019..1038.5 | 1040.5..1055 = -0.02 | 80.1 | 79.1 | 78.6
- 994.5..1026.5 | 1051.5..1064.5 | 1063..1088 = 0.10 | 79.1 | 78.4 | 79.1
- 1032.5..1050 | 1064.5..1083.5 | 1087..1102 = 0.30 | 79.1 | 78.9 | 80.8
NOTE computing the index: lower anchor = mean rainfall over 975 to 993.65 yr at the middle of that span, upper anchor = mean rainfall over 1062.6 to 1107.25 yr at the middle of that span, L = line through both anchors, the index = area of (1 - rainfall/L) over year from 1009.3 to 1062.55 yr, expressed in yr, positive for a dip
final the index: 0.67 yr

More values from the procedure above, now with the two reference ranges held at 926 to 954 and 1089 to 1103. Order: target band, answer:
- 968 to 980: -0.12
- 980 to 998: -0.10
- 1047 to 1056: 0.20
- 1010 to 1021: 0.10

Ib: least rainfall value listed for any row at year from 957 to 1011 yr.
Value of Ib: 78.82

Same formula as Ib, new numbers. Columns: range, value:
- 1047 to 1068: 78.2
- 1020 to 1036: 78.34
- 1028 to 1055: 78.54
